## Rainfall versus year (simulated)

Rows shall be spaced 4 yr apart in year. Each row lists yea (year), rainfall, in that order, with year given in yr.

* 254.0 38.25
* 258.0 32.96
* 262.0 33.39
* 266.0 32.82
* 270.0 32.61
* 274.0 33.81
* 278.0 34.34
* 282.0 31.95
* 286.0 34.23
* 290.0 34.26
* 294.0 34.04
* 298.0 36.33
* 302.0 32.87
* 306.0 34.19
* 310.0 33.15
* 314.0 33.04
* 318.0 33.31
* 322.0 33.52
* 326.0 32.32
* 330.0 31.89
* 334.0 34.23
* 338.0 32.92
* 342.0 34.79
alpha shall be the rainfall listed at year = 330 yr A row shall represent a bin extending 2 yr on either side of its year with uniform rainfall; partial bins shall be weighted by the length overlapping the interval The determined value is 31.89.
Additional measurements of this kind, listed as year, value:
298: 36.33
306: 34.19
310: 33.15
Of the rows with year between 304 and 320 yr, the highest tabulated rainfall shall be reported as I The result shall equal 34.19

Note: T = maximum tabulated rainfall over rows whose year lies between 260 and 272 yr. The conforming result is 33.39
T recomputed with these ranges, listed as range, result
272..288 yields 34.34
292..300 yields 36.33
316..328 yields 33.52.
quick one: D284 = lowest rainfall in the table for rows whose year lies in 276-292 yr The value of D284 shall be 31.95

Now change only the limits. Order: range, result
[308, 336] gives 31.89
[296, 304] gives 32.87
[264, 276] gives 32.61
